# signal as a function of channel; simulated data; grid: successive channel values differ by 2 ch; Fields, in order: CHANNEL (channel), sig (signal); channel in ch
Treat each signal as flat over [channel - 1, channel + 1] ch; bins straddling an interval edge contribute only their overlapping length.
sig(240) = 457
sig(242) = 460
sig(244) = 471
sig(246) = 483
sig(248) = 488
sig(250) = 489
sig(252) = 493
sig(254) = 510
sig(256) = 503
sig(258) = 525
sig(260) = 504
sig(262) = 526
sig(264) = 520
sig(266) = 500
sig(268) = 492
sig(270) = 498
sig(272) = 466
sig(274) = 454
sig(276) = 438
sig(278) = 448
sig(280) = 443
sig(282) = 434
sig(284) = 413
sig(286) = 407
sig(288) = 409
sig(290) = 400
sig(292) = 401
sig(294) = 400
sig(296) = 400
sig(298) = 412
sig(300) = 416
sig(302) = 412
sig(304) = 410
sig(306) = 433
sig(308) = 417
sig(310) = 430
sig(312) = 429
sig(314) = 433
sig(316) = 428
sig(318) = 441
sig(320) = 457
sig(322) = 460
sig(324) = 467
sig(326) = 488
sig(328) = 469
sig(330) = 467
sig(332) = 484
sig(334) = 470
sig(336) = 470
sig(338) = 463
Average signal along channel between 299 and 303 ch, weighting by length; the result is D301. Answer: 414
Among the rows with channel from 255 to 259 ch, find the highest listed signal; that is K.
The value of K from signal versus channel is 525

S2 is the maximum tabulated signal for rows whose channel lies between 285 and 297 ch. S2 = 409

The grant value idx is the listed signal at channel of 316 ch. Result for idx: 428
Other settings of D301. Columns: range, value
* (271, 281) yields 450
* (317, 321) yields 449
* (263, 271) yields 502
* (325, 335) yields 476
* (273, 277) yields 446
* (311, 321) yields 438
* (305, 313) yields 427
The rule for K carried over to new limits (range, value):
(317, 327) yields 488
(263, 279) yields 520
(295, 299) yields 412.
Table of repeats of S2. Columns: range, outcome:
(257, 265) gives 526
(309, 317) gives 433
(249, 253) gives 493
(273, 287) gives 454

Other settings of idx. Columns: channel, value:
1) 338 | 463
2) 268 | 492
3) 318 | 441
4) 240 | 457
